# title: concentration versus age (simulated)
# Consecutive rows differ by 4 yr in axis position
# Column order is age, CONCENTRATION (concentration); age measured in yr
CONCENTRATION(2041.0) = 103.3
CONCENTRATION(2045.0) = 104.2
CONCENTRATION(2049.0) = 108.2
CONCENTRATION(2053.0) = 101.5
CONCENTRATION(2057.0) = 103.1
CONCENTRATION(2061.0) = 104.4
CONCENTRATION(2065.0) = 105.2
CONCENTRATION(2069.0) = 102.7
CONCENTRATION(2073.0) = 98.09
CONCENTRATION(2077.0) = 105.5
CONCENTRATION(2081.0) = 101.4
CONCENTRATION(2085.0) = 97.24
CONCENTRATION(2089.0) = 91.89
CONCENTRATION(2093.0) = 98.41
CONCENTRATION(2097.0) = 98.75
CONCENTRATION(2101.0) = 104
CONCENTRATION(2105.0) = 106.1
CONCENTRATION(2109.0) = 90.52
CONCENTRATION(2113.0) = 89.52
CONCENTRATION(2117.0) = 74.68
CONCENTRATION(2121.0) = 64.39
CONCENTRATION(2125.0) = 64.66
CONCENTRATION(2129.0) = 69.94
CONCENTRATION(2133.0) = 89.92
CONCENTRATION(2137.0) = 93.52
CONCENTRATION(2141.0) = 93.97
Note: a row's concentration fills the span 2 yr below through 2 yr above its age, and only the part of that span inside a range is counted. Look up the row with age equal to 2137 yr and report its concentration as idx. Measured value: 93.52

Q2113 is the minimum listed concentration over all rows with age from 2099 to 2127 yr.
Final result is 64.39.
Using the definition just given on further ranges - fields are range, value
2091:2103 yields 98.41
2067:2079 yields 98.09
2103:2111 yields 90.52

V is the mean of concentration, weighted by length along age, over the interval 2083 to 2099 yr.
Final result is 96.6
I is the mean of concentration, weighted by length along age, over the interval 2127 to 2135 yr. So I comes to 79.9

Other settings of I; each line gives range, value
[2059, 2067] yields 105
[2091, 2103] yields 100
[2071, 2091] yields 98.8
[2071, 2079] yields 102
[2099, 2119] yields 93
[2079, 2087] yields 99.3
